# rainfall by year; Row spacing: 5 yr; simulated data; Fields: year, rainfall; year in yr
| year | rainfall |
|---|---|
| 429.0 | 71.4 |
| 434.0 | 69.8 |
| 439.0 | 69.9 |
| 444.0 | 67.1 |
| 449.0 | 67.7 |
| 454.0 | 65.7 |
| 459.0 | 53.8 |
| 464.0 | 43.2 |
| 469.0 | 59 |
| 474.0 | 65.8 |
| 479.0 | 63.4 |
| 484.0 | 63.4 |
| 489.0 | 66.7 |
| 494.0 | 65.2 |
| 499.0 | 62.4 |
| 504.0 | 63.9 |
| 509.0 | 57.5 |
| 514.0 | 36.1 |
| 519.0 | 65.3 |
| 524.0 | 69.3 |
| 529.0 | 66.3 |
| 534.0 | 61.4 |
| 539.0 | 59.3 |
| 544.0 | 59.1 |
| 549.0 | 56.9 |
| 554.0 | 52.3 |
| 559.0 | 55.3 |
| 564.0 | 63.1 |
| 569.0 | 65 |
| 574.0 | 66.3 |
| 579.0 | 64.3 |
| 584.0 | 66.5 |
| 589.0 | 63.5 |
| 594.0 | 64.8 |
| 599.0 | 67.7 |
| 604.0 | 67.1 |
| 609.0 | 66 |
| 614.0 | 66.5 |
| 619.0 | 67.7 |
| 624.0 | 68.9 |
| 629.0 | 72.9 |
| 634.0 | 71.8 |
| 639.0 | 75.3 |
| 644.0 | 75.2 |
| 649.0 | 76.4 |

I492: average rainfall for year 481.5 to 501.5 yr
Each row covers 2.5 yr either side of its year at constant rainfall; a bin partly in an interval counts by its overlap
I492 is 64.4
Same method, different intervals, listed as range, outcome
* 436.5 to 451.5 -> 68.2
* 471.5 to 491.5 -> 64.8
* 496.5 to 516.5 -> 55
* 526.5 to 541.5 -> 62.3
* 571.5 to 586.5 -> 65.7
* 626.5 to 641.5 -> 73.3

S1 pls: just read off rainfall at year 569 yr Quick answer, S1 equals 65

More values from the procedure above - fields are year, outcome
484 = 63.4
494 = 65.2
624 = 68.9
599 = 67.7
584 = 66.5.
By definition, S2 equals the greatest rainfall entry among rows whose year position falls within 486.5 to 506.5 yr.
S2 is 66.7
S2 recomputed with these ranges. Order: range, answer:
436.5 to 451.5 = 69.9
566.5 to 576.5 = 66.3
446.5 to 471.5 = 67.7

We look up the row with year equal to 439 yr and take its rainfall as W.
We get 69.9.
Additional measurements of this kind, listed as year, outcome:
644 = 75.2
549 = 56.9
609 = 66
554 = 52.3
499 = 62.4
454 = 65.7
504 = 63.9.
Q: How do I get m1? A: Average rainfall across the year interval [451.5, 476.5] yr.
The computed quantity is 57.5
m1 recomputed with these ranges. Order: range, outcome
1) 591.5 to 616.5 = 66.4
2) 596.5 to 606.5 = 67.4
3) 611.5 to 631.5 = 69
